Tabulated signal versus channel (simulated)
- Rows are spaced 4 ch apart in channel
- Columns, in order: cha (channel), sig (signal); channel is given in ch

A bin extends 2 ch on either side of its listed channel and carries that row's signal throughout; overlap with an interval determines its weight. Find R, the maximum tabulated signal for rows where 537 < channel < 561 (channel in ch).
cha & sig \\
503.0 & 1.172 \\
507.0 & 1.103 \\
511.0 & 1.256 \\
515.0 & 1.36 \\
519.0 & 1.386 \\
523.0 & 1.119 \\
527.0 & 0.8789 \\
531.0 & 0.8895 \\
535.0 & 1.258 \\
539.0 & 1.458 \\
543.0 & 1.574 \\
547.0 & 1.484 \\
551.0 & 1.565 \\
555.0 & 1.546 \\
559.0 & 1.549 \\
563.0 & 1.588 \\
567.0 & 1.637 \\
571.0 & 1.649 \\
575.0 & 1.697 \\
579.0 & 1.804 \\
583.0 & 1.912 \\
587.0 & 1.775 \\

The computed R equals 1.574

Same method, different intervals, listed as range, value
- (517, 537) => 1.386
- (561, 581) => 1.804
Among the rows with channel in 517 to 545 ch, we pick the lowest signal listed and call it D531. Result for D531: 0.8789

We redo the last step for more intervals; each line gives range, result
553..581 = 1.546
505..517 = 1.103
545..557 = 1.484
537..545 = 1.458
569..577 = 1.649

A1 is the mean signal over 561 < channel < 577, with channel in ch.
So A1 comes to 1.64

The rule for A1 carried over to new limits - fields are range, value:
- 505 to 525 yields 1.24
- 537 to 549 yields 1.51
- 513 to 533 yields 1.13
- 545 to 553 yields 1.52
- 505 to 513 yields 1.18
